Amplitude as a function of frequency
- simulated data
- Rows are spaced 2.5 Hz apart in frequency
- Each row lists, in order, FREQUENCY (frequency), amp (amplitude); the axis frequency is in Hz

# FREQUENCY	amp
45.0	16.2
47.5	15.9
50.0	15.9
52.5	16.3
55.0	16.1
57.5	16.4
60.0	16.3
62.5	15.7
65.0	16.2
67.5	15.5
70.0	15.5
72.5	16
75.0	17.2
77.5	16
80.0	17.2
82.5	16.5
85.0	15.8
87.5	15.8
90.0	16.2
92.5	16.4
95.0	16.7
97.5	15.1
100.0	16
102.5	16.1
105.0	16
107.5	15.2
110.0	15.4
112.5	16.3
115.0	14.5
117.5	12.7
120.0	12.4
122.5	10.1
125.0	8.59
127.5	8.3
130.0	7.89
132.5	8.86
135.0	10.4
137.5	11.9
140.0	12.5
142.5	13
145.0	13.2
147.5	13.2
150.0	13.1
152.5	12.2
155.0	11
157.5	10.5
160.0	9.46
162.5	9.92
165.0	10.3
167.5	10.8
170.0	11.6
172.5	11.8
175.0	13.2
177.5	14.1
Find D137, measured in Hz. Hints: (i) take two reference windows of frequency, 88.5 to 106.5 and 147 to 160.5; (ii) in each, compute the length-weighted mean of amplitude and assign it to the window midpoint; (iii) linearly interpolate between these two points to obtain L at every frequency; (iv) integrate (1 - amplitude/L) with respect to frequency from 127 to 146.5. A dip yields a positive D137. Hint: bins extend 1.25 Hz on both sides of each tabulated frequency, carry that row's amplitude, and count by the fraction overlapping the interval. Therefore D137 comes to 3.0 Hz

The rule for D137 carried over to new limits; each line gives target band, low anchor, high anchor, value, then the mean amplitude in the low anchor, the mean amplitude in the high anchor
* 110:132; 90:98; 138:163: 4.2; 16.2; 11.9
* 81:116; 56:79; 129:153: -4.1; 16.1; 11.6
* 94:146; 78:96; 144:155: 5.8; 16.4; 12.7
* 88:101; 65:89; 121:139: -2.0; 16.2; 9.52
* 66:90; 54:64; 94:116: -0.3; 16.1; 15.7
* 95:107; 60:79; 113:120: -1.2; 16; 13.7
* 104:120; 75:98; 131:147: -0.9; 16.3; 11.7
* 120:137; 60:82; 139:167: 4.7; 16.2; 11.6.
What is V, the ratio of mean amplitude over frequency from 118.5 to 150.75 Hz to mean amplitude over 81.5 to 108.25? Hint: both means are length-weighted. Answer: 0.69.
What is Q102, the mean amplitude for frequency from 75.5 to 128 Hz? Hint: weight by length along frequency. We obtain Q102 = 14.8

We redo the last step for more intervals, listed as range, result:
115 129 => 10.7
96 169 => 12.3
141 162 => 11.9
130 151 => 11.8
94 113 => 15.8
